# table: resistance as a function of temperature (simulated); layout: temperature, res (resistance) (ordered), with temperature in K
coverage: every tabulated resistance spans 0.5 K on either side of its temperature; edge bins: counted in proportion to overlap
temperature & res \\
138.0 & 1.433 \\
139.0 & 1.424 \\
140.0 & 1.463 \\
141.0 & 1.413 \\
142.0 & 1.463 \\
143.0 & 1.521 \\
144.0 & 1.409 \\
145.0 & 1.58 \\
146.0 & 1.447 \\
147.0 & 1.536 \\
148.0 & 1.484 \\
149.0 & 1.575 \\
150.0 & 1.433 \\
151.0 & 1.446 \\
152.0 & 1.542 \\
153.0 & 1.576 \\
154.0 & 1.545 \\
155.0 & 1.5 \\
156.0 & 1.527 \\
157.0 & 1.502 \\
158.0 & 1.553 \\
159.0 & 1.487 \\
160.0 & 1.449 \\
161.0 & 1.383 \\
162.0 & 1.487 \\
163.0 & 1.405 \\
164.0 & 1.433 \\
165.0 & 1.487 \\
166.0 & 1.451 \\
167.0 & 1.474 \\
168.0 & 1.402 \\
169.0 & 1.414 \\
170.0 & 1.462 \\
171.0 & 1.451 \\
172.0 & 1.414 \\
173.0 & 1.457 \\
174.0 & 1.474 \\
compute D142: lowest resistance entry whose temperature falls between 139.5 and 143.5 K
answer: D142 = 1.413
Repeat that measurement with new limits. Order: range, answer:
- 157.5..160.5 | 1.449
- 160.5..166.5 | 1.383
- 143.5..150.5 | 1.409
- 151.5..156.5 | 1.5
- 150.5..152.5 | 1.446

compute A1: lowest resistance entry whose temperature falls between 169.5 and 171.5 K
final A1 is 1.451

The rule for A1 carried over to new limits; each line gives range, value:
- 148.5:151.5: 1.433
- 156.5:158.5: 1.502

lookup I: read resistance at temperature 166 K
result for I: 1.451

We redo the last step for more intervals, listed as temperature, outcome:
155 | 1.5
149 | 1.575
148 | 1.484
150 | 1.433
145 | 1.58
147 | 1.536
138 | 1.433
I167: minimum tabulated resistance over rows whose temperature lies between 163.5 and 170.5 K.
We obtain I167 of 1.402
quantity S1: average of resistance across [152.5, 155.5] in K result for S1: 1.54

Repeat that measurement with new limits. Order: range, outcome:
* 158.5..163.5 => 1.44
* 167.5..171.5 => 1.43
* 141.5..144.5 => 1.46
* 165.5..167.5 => 1.46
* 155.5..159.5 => 1.52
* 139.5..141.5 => 1.44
